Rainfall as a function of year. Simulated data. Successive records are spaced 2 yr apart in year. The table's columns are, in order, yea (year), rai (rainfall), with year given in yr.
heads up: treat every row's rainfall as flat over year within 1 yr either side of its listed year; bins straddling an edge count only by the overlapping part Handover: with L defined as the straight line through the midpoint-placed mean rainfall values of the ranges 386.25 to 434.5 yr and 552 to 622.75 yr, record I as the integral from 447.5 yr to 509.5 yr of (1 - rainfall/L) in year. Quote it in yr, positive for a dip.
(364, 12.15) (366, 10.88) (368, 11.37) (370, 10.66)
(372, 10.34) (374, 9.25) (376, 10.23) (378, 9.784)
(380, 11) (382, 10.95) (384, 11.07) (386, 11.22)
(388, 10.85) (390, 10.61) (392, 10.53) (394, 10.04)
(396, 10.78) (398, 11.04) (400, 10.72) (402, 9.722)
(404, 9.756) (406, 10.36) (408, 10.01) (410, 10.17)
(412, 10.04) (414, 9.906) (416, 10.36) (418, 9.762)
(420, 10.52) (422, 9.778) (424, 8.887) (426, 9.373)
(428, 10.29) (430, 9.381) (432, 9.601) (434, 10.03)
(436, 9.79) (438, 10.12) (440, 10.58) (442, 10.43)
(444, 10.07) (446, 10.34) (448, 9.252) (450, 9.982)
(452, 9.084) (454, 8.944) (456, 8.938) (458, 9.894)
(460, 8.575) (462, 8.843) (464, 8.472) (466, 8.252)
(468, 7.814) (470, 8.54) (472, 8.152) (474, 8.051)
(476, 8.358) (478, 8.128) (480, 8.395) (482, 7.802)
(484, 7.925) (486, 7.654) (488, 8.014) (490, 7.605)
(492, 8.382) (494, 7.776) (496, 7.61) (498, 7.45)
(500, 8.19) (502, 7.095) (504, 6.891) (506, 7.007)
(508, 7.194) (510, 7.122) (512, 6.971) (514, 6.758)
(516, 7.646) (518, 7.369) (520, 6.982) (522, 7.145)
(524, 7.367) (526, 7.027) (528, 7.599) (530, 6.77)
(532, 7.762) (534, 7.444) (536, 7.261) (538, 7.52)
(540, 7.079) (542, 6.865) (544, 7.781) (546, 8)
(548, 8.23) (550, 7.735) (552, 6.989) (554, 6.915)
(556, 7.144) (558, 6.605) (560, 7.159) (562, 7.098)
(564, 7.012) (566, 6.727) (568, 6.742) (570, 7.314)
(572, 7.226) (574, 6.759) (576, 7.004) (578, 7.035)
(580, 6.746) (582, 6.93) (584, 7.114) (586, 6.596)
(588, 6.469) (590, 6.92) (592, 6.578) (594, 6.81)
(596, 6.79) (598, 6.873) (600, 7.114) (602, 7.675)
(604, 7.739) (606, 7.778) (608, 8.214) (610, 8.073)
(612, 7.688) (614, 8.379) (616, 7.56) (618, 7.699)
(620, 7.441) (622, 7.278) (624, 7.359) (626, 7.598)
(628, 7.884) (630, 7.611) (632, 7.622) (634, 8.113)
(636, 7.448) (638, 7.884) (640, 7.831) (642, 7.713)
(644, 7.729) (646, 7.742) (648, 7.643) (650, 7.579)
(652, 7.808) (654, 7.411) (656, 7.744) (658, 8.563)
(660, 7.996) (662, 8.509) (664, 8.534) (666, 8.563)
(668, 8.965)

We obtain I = 5.6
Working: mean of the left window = 10.1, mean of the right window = 7.17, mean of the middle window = 8.19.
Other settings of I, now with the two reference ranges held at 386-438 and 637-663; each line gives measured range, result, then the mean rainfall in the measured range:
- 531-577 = 8.1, 7.23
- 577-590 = 2.6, 6.82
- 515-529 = 2.7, 7.31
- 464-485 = 3.0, 8.16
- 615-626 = 0.9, 7.48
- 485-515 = 5.9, 7.45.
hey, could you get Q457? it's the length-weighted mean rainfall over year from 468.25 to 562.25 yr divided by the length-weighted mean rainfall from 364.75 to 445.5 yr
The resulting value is 0.73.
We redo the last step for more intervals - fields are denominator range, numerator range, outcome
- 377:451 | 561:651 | 0.72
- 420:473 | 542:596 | 0.75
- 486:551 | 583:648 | 1.01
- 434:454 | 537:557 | 0.75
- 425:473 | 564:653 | 0.79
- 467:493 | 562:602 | 0.86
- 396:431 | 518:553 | 0.74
